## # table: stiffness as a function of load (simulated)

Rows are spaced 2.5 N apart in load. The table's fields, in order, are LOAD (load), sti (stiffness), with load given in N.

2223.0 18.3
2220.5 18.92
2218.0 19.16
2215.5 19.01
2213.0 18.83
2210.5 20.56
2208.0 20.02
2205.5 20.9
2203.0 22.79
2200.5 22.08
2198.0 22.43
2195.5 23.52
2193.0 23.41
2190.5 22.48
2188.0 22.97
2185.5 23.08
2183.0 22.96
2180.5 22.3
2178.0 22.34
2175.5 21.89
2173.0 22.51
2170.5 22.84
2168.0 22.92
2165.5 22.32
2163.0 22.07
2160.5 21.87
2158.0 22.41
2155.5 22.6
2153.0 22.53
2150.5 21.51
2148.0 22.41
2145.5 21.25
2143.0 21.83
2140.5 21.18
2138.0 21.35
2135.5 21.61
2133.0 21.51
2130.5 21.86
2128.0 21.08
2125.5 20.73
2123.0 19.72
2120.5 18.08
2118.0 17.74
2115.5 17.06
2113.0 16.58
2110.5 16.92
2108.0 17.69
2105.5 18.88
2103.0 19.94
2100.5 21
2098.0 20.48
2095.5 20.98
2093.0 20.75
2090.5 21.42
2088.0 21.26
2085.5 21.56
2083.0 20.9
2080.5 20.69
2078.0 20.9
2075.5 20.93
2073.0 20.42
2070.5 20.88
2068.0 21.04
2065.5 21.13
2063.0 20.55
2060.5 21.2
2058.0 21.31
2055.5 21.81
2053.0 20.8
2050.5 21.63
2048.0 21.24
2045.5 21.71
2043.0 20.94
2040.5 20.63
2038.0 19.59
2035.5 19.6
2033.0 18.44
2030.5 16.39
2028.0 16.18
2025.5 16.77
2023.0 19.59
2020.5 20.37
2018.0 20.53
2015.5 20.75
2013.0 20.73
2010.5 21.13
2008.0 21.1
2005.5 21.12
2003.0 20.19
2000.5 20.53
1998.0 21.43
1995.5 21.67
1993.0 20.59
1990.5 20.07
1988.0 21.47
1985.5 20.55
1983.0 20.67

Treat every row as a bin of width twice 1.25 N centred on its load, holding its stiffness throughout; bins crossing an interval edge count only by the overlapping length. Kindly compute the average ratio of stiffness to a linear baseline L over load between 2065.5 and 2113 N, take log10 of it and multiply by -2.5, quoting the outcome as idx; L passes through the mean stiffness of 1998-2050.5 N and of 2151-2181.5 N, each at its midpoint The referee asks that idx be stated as 0.04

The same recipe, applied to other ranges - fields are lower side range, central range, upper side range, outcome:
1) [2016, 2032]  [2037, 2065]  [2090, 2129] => -0.13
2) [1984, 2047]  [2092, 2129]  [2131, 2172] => 0.12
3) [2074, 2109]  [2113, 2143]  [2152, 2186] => 0.07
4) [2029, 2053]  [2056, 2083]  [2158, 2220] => -0.03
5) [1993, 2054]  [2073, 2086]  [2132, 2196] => 0.00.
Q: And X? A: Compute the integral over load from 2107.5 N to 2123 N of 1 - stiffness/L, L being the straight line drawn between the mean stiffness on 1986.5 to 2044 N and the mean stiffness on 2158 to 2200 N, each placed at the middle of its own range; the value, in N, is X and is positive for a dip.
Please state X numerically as 2.92 N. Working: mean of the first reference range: 20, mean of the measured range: 17.5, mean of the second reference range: 22.6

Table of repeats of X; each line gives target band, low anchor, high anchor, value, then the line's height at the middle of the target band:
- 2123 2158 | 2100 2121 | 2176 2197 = -2.9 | 20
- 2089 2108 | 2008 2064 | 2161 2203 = 0.8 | 21.2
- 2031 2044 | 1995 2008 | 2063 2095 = 0.8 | 21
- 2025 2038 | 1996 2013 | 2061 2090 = 2.0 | 20.9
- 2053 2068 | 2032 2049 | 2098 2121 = -1.1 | 19.7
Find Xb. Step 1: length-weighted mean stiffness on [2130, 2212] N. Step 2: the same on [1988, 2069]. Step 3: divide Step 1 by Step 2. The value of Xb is 1.09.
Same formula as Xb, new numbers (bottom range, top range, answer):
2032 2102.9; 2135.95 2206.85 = 1.07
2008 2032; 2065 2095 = 1.09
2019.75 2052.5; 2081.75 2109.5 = 1.05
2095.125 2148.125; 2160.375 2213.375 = 1.11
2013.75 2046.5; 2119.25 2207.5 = 1.14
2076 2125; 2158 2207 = 1.15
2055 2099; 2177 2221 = 1.03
